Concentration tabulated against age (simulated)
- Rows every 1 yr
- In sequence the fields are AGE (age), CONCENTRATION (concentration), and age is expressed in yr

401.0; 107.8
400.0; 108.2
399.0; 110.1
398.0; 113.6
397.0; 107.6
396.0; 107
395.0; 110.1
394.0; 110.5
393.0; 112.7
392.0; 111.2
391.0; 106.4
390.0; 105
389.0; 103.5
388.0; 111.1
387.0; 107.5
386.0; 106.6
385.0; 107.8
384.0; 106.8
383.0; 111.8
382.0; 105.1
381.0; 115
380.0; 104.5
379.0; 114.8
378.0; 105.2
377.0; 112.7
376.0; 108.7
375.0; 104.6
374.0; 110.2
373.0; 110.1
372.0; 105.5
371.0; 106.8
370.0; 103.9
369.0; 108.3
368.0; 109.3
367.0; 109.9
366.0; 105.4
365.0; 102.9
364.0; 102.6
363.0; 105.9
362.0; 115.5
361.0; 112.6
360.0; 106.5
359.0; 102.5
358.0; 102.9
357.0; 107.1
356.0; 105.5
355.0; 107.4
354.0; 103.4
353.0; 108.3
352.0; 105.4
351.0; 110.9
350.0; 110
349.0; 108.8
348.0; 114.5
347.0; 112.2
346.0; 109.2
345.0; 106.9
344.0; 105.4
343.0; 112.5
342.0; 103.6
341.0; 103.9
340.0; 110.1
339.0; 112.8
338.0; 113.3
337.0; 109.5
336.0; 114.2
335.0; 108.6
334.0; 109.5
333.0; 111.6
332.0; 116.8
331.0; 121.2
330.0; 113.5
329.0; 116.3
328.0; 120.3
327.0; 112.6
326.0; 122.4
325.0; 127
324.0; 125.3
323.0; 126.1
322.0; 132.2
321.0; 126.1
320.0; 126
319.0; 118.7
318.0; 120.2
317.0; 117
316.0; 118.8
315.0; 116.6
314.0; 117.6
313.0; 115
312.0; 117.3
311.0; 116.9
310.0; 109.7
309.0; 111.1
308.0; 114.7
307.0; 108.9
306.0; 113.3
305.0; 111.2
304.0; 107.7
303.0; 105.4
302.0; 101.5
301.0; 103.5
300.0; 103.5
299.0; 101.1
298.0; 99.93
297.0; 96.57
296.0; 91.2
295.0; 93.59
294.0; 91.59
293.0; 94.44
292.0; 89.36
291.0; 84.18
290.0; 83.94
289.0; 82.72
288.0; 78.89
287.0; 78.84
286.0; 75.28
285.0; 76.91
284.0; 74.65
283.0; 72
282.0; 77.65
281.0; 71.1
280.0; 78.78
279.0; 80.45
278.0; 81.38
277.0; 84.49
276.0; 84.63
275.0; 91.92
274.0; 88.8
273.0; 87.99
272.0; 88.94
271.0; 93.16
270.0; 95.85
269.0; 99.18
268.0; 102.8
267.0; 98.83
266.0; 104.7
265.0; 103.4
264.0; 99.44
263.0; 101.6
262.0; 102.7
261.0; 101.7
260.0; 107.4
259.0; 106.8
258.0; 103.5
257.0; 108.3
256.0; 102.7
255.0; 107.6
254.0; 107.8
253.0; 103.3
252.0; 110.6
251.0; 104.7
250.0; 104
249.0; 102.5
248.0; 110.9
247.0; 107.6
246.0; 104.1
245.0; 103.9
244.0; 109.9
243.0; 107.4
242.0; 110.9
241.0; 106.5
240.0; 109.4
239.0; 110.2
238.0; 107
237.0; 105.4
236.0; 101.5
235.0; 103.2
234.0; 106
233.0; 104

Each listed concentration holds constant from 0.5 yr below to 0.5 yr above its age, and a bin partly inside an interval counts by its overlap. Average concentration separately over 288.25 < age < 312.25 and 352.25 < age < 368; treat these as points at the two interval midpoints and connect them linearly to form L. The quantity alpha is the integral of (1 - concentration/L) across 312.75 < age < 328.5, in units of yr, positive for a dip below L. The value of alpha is -2.84 yr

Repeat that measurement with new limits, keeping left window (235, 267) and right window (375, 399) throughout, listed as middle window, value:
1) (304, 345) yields -3.11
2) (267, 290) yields 4.76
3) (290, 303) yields 1.33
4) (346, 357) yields -0.06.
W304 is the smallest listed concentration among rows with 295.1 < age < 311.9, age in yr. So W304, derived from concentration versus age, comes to 91.2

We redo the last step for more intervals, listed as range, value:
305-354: 103.4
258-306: 71.1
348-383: 102.5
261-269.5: 98.83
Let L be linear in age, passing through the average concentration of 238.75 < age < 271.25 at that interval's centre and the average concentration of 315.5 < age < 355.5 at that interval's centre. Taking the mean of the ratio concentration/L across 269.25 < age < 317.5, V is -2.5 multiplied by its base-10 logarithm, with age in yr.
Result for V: 0.15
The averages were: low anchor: 105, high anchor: 114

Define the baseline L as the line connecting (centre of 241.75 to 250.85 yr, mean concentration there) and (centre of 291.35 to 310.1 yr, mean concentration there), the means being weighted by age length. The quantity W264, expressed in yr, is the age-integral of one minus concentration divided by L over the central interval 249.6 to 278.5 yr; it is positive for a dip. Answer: 1.6 yr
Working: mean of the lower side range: 107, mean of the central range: 99.2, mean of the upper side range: 102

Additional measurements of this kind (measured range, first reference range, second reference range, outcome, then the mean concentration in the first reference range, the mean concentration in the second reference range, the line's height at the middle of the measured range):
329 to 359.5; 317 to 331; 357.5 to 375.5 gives 1.4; 122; 107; 115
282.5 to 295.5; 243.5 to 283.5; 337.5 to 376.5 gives 2.3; 97.4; 108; 100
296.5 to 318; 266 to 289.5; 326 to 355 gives -2.8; 85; 111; 97.2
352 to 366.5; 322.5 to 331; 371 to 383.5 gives 0.9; 120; 109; 113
